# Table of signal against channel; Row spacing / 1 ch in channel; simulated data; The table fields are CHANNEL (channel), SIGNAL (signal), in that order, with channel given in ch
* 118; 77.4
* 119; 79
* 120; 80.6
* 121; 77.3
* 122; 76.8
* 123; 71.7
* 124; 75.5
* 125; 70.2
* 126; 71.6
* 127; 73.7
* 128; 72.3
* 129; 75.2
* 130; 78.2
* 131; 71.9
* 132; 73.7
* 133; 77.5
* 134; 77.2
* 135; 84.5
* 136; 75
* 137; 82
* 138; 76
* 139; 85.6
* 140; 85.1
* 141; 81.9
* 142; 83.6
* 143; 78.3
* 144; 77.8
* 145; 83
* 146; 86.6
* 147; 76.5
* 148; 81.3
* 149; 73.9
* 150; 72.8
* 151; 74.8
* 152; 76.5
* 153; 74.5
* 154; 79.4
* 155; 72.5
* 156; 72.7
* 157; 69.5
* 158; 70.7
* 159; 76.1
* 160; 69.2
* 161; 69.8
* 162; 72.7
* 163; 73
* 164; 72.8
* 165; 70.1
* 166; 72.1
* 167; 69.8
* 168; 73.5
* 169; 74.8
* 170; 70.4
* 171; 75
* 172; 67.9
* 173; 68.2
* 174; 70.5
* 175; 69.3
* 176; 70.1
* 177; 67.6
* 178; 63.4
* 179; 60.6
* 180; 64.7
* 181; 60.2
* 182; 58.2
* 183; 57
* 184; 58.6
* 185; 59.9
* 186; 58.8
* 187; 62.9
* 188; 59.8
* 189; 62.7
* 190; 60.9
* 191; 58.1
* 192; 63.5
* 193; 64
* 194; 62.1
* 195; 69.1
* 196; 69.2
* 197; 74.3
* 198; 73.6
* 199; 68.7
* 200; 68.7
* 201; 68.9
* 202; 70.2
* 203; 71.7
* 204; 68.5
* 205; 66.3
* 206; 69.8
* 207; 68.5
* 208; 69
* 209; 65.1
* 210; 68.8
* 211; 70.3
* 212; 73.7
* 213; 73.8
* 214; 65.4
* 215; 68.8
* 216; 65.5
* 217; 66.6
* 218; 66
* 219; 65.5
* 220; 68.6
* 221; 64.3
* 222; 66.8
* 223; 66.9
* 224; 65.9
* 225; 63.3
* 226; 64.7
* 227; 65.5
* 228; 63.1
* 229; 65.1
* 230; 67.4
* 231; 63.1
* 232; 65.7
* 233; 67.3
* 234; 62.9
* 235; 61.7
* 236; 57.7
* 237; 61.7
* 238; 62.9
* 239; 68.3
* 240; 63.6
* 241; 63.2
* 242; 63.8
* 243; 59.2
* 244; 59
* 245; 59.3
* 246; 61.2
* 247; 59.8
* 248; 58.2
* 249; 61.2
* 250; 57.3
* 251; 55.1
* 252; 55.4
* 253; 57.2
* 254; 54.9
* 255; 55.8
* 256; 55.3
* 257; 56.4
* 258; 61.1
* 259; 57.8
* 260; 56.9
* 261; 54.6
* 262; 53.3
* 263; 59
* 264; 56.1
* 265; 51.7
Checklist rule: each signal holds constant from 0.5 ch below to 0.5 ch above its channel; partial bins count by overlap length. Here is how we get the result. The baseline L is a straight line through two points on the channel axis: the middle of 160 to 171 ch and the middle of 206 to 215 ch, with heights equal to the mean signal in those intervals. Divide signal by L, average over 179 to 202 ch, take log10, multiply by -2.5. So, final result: 0.11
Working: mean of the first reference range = 71.9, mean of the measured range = 63.9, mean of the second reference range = 69.3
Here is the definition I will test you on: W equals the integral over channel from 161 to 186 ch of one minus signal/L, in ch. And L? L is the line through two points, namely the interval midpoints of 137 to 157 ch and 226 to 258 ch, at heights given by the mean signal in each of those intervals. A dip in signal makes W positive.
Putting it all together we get 2.1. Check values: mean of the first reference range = 78.4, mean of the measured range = 67.4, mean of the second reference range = 61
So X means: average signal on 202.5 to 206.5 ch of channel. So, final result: 69.1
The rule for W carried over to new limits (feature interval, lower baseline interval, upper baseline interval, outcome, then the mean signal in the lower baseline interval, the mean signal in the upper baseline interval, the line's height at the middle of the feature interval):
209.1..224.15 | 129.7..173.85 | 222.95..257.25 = -0.6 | 75.6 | 61.4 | 65.1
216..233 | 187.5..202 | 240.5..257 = -1.0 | 66.1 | 58.4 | 61.9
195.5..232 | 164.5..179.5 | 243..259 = -2.5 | 69.6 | 57.9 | 63.4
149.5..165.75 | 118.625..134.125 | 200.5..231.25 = -0.1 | 75.1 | 67.4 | 72.4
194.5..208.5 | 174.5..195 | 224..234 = -1.4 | 62.3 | 65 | 63.3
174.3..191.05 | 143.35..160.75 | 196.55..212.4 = 2.3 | 75.7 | 69.7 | 72.2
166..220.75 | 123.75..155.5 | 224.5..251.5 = 1.8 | 77.5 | 62.3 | 69.2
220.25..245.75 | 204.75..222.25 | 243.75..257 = -0.5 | 68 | 57.6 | 62.5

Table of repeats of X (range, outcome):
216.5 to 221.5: 66.2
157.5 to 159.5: 73.4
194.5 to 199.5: 71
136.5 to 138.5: 79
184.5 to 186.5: 59.3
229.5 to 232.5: 65.4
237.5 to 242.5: 64.4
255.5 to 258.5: 57.6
